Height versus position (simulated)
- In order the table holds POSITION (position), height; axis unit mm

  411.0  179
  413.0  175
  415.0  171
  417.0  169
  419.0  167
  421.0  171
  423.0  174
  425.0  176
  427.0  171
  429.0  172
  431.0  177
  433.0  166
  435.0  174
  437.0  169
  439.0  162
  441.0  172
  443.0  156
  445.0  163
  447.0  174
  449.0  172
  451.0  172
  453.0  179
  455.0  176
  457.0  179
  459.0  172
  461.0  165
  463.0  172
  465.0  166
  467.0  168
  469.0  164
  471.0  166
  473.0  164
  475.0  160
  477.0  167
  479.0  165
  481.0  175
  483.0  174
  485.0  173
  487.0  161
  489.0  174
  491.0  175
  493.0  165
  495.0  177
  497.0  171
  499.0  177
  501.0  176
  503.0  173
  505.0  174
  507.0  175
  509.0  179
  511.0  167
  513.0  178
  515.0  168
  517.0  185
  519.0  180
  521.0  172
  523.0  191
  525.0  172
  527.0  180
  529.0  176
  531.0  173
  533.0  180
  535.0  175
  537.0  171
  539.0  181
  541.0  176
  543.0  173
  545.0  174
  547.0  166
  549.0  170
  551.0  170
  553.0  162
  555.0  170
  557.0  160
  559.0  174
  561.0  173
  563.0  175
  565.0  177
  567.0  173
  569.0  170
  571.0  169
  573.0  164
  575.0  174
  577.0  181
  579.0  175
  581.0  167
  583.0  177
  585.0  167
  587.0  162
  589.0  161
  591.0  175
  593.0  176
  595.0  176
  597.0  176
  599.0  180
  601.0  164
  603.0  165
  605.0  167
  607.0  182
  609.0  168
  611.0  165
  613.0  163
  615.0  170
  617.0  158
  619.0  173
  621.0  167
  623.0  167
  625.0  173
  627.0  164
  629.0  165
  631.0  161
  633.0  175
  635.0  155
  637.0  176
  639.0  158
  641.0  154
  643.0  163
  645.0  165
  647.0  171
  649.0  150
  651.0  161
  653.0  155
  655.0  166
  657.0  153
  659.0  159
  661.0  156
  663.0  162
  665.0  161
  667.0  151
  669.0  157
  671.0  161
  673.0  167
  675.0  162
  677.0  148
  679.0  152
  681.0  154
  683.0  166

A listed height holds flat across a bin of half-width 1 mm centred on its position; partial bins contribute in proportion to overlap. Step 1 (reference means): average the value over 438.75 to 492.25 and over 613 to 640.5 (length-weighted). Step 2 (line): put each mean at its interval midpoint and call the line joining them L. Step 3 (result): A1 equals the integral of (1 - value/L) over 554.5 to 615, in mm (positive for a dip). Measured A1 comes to -1.5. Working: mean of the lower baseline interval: 169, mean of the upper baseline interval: 166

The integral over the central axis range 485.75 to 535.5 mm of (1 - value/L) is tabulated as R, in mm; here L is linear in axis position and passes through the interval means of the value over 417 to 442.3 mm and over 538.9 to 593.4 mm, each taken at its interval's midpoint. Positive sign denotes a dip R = -1.2 mm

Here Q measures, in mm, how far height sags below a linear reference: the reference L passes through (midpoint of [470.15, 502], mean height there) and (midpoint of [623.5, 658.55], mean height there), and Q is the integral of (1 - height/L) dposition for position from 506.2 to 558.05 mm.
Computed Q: -1.9 mm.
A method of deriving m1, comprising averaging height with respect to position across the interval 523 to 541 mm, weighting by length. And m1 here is 177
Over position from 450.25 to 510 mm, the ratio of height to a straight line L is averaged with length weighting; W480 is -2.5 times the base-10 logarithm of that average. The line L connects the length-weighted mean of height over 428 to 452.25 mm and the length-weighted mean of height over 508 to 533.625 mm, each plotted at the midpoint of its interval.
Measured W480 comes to 0.01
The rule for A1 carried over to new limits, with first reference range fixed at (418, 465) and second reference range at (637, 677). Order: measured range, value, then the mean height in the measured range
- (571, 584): -0.71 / 173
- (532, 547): -0.84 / 175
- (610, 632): -0.61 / 166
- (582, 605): -1.08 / 171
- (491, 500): -0.25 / 173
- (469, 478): 0.26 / 164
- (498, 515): -0.71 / 174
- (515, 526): -0.80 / 179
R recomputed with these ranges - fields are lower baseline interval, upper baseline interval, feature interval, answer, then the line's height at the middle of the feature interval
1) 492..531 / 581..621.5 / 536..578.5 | 0.21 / 172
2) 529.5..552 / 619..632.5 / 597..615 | -0.12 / 169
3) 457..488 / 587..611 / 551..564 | 0.07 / 170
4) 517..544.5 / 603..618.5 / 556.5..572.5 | 0.15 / 173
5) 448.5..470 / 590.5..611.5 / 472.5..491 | 0.31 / 171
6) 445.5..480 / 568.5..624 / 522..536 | -0.70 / 170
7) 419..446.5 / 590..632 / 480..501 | -0.37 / 169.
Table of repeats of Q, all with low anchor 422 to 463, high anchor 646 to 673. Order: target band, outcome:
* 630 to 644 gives -0.3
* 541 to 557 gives -0.4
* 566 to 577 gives -0.5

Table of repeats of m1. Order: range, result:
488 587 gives 173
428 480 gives 169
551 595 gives 171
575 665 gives 166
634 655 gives 161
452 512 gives 171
